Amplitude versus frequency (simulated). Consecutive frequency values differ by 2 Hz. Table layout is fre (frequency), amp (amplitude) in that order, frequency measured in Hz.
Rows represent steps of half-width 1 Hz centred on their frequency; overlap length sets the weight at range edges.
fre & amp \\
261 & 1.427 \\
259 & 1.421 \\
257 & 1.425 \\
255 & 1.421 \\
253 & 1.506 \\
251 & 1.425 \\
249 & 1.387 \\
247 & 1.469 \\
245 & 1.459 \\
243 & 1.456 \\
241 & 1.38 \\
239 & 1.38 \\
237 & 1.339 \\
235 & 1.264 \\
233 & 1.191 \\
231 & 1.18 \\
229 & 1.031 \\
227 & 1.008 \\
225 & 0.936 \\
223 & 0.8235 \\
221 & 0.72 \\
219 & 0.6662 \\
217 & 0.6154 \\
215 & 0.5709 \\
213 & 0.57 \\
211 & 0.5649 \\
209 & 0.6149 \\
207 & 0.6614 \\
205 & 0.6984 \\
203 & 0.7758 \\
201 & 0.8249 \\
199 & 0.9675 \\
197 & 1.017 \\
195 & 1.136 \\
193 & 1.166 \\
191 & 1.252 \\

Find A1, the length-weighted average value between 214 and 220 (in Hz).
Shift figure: 0.618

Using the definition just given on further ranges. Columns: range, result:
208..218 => 0.587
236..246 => 1.4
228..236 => 1.17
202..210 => 0.688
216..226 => 0.752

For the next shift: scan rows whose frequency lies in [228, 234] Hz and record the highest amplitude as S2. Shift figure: 1.191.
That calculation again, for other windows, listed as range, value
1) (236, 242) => 1.38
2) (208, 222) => 0.72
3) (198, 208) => 0.9675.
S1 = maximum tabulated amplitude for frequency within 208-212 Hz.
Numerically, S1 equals 0.6149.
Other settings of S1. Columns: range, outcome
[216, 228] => 1.008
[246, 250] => 1.469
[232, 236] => 1.264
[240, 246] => 1.459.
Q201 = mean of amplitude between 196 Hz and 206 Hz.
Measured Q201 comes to 0.857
